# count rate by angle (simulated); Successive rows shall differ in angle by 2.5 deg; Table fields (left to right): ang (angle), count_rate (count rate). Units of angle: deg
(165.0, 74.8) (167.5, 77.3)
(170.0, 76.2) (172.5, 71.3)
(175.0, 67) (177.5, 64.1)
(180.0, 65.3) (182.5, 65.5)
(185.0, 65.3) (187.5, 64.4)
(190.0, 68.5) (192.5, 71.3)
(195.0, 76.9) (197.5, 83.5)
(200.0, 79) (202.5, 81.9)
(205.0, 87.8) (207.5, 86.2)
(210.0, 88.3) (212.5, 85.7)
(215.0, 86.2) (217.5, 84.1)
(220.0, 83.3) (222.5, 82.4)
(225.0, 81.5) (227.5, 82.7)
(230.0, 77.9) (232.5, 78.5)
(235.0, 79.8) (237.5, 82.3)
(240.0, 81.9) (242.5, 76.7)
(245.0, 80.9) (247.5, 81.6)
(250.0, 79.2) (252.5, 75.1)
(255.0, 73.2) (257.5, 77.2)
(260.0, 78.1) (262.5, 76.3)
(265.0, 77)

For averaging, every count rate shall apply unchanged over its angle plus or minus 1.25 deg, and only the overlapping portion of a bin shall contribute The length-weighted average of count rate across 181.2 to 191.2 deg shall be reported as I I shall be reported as 65.9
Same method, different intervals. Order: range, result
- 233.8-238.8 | 81.1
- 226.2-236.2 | 79.7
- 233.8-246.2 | 80.3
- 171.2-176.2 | 69.2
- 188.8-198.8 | 75.1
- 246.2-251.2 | 80.4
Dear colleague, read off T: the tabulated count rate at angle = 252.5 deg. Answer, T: 75.1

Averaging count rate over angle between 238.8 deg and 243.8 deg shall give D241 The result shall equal 79.3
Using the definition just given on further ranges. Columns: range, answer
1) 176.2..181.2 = 64.7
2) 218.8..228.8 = 82.4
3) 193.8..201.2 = 79.8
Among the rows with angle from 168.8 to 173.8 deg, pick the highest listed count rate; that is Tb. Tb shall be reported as 76.2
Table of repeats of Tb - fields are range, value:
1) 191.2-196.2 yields 76.9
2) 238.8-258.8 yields 81.9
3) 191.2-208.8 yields 87.8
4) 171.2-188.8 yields 71.3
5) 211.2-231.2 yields 86.2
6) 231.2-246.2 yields 82.3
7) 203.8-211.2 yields 88.3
